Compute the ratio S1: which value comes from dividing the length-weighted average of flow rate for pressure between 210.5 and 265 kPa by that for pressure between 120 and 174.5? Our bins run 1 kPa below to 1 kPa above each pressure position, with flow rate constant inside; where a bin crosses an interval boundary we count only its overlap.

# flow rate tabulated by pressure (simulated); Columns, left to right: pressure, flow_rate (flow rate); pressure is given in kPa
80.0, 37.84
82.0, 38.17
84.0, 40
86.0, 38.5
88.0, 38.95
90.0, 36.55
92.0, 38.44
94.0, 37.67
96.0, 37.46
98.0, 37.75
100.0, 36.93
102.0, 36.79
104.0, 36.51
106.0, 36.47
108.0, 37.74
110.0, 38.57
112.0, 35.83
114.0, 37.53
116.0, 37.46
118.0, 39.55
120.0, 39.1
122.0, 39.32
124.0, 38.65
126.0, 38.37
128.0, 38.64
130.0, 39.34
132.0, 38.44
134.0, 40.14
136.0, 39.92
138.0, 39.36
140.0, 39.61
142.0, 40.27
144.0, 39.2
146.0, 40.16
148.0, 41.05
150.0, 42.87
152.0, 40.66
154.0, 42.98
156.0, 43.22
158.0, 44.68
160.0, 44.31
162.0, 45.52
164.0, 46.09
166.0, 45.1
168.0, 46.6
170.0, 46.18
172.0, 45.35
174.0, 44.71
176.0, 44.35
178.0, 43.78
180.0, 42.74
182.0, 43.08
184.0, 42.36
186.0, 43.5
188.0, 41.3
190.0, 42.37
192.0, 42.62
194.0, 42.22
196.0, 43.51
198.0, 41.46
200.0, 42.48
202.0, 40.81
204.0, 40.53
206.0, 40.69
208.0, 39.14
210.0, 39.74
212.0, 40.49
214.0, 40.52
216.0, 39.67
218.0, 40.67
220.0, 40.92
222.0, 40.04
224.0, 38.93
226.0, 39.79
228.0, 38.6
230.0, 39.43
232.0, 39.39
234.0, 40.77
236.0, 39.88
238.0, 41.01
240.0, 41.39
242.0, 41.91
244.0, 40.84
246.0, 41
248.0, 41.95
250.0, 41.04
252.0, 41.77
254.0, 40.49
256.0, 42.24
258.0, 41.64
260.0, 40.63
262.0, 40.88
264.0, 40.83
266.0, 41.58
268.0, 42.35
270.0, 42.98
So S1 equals 1.0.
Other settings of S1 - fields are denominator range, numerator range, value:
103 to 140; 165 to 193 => 1.14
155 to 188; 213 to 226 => 0.90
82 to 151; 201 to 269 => 1.05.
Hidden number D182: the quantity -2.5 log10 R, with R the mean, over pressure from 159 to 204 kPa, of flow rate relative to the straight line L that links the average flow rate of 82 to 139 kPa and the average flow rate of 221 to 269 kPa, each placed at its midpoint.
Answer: -0.11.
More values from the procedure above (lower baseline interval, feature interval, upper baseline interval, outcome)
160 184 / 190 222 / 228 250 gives 0.04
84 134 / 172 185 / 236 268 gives -0.11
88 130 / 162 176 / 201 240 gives -0.17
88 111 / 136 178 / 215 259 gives -0.11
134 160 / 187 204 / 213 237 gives -0.04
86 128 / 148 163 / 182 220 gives -0.10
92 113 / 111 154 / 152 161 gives 0.03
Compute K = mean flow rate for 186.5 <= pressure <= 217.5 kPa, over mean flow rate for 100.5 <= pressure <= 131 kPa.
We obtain 1.08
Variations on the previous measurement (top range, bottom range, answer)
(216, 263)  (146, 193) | 0.93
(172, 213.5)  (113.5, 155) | 1.06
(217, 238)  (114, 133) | 1.03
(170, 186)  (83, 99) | 1.15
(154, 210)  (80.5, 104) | 1.14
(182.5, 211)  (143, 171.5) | 0.96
